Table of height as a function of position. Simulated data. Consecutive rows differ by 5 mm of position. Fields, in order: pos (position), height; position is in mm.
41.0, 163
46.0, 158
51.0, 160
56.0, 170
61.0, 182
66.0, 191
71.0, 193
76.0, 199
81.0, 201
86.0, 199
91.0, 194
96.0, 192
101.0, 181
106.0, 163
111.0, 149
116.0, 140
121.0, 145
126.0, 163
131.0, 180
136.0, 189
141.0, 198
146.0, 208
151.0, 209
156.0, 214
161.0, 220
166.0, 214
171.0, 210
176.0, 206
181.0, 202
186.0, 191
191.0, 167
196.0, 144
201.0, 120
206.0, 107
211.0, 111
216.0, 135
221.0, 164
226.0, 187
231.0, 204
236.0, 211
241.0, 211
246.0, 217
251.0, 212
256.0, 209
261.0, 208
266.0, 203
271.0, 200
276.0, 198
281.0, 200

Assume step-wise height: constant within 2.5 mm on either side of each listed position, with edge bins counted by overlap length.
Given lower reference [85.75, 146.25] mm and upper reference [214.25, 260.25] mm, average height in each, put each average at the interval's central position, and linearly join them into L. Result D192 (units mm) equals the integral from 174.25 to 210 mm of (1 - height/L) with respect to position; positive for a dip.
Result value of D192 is 5.4 mm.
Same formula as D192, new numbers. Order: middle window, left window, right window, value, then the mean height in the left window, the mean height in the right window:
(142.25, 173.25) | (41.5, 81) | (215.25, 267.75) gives -3.6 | 180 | 198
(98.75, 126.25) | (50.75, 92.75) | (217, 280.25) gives 5.1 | 189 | 200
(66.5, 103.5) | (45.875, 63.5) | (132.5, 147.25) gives -3.2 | 169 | 196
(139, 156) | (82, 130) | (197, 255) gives -3.5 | 171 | 171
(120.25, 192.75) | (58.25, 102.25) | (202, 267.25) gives -3.5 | 193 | 181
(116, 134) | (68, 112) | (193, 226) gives 1.2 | 187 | 135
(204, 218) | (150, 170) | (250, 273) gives 6.2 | 214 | 206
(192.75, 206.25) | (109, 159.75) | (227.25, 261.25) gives 4.7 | 181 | 210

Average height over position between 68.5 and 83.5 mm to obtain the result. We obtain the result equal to 198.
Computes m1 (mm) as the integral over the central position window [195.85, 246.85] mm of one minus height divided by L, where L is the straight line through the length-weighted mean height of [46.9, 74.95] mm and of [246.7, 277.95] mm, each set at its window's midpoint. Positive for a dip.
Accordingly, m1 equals 9.4 mm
